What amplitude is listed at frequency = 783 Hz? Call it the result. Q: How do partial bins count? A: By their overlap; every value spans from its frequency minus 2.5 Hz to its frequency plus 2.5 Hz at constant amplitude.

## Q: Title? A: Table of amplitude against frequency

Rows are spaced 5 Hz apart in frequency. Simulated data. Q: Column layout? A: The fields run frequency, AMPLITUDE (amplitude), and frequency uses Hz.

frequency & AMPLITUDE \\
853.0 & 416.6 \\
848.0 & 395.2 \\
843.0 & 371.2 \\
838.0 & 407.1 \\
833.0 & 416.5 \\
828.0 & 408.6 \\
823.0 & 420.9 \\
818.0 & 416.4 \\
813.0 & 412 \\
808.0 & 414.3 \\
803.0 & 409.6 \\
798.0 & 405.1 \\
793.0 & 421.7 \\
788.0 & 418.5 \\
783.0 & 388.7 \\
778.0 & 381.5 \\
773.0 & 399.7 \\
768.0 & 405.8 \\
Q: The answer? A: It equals 388.7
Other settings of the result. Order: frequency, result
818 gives 416.4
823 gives 420.9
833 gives 416.5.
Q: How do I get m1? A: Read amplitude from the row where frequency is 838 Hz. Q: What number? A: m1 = 407.1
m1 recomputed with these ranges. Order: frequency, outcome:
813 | 412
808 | 414.3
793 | 421.7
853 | 416.6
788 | 418.5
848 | 395.2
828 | 408.6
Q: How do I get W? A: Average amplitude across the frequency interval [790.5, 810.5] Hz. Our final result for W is 413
